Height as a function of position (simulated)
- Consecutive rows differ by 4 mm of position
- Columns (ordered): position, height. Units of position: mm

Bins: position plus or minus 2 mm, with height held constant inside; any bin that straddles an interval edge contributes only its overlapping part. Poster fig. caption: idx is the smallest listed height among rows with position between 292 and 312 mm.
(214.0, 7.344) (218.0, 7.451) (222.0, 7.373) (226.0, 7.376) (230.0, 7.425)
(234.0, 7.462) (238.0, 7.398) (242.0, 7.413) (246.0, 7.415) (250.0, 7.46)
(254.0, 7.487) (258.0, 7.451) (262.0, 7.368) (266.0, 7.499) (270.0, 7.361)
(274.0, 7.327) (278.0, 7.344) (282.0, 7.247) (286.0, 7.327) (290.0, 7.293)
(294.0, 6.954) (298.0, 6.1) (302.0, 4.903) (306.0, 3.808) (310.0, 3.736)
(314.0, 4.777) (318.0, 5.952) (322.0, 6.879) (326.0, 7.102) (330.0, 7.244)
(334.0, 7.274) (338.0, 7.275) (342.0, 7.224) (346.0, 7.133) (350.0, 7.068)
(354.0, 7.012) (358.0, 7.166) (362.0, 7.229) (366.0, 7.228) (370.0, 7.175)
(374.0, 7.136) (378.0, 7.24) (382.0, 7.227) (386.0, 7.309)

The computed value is 3.736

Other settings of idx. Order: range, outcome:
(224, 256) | 7.376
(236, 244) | 7.398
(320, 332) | 6.879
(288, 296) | 6.954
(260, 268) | 7.368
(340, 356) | 7.012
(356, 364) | 7.166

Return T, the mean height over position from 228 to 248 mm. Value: 7.42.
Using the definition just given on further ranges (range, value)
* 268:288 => 7.32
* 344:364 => 7.12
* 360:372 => 7.21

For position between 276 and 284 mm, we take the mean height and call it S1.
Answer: 7.3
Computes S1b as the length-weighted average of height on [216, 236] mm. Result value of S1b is 7.42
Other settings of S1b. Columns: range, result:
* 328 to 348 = 7.23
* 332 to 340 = 7.27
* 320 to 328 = 6.99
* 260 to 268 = 7.43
